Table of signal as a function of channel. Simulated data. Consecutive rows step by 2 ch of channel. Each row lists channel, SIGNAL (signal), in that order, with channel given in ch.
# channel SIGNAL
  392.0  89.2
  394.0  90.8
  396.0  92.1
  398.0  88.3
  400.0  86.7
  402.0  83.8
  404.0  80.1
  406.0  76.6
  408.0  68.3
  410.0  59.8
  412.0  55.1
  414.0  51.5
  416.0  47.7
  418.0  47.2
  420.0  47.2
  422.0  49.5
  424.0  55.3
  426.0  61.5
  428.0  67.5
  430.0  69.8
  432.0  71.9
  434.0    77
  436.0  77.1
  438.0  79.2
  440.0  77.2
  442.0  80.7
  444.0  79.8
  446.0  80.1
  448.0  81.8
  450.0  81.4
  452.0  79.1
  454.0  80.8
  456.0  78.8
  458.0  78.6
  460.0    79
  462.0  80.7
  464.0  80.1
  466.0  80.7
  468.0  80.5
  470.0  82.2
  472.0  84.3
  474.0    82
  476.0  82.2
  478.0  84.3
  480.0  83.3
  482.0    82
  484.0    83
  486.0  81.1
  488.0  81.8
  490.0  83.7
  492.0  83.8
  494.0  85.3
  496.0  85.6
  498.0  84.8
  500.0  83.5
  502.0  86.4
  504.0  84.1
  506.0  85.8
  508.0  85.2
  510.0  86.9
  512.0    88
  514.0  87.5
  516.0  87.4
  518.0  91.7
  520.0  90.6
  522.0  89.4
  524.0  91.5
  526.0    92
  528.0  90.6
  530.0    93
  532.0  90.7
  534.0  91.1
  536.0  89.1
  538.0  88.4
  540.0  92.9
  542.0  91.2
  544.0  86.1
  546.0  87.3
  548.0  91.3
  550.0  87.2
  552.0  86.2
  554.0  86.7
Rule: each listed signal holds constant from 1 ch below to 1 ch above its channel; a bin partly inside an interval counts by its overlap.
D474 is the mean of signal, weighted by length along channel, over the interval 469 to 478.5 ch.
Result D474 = 82.9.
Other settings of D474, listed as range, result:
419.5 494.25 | 77.3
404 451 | 67.4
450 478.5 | 80.9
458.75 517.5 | 83.7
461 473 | 81.4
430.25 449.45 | 78.1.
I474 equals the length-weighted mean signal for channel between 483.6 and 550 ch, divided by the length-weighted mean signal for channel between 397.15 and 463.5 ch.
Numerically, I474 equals 1.2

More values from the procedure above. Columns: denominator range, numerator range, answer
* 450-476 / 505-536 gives 1.11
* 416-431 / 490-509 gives 1.51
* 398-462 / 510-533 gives 1.27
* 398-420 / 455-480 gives 1.23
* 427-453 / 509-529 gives 1.16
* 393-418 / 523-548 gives 1.25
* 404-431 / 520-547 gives 1.53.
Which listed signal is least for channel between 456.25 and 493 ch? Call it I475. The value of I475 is 78.6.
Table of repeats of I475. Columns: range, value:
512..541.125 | 87.4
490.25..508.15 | 83.5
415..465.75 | 47.2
